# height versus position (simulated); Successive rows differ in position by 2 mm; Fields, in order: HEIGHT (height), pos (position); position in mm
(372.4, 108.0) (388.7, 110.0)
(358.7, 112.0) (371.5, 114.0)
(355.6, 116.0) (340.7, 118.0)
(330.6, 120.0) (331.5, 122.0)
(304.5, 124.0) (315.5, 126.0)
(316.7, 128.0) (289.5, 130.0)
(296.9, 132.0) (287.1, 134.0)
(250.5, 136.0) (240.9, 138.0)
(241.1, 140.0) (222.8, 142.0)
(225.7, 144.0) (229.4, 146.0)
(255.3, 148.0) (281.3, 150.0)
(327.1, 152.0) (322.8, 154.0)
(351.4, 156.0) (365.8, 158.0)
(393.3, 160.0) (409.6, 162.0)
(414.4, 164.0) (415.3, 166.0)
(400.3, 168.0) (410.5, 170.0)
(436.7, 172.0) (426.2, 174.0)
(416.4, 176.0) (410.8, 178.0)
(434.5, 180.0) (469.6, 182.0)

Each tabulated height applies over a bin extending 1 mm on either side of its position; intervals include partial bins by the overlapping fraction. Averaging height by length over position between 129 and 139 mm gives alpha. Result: 273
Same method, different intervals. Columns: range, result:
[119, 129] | 320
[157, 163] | 390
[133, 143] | 248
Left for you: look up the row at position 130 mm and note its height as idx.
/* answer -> 289.5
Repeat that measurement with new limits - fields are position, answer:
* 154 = 322.8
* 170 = 410.5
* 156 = 351.4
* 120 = 330.6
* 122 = 331.5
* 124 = 304.5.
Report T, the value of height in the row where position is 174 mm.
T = 426.2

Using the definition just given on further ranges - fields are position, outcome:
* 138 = 240.9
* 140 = 241.1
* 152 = 327.1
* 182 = 469.6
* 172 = 436.7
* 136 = 250.5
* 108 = 372.4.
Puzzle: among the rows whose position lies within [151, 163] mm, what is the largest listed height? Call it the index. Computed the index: 409.6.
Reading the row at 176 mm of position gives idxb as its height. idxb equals 416.4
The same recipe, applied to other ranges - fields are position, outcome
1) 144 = 225.7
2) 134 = 287.1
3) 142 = 222.8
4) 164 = 414.4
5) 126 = 315.5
